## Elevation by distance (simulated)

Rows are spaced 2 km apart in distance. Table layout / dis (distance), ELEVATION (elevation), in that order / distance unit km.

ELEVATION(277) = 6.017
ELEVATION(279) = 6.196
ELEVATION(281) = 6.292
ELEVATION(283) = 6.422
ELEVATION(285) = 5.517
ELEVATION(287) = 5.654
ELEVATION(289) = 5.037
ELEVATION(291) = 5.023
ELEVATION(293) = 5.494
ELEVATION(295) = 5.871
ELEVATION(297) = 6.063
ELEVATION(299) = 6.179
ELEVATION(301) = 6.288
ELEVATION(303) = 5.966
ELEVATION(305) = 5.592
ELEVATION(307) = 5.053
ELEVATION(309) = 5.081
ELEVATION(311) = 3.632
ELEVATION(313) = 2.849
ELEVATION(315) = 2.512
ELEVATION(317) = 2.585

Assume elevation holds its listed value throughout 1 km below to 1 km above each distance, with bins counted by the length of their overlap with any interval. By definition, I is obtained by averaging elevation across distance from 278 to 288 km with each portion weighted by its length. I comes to 6.02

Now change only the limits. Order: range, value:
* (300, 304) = 6.13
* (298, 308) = 5.82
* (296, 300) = 6.12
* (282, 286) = 5.97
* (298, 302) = 6.23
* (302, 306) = 5.78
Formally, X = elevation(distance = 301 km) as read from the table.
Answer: 6.288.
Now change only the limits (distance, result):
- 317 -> 2.585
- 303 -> 5.966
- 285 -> 5.517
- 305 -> 5.592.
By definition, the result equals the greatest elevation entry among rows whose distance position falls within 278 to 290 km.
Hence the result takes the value 6.422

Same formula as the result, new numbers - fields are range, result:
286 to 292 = 5.654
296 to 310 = 6.288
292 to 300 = 6.179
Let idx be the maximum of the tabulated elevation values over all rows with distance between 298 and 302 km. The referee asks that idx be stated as 6.288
